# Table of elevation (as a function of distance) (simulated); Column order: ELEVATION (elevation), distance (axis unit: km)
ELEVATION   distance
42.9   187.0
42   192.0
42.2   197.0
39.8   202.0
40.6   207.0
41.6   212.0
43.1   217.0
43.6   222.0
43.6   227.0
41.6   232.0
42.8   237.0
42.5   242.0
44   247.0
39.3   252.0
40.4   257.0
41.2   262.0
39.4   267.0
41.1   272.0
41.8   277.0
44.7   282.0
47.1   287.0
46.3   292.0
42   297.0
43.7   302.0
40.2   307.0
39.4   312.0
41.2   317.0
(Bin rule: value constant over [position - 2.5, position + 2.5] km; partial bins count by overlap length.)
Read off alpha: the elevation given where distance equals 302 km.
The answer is 43.7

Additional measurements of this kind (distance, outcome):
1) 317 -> 41.2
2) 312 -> 39.4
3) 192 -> 42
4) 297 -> 42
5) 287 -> 47.1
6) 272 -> 41.1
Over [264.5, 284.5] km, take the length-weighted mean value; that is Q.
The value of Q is 41.8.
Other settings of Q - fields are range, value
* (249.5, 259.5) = 39.9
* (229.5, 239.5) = 42.2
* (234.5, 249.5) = 43.1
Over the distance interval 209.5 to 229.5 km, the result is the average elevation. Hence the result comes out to 43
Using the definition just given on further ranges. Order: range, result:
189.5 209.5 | 41.1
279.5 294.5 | 46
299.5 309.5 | 42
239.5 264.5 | 41.5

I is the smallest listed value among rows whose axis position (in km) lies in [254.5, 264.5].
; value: 40.4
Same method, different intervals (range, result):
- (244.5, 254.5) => 39.3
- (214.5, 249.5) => 41.6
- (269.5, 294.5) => 41.1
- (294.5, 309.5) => 40.2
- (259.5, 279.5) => 39.4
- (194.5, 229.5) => 39.8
